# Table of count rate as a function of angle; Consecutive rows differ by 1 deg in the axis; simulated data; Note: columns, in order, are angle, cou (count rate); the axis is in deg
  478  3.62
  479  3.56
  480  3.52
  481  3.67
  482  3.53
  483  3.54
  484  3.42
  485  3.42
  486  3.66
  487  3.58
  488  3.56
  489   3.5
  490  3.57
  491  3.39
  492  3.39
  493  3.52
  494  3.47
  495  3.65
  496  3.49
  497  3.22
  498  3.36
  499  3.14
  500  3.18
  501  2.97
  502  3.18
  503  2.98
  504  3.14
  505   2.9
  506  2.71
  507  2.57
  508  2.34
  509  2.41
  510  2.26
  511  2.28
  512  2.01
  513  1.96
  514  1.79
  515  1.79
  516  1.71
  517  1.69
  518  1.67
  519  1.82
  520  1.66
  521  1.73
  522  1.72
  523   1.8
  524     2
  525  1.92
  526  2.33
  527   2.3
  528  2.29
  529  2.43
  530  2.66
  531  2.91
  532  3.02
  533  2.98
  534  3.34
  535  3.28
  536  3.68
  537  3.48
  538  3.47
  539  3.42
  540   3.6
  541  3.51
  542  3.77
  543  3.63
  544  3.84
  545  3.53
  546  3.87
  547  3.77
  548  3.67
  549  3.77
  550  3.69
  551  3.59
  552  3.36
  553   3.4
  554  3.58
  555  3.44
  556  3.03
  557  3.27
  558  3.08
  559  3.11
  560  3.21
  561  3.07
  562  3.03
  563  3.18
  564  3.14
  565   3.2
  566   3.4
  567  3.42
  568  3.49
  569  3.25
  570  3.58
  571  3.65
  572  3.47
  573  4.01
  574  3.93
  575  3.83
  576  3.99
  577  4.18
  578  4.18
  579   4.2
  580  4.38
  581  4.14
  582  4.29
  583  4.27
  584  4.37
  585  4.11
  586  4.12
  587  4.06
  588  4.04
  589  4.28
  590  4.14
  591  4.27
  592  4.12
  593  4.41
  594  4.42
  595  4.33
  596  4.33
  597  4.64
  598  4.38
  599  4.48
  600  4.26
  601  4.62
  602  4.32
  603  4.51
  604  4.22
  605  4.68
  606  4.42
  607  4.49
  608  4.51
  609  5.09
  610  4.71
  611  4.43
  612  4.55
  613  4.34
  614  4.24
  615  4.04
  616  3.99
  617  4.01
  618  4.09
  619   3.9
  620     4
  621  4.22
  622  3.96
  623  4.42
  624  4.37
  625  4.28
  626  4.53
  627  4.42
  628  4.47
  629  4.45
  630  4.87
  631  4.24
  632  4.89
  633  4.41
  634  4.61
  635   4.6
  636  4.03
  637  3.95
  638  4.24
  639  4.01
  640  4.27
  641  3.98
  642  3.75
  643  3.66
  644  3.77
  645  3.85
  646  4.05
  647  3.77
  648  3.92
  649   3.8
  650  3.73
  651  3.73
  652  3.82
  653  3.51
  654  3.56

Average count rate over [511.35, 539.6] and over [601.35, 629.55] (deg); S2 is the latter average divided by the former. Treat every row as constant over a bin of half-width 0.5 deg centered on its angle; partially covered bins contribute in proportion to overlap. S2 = 1.8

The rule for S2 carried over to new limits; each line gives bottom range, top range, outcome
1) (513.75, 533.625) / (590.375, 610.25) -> 2.10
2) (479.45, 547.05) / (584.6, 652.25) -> 1.45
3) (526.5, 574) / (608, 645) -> 1.28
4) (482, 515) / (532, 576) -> 1.14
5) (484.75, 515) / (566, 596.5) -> 1.35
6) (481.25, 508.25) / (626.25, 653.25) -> 1.25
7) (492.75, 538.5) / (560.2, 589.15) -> 1.45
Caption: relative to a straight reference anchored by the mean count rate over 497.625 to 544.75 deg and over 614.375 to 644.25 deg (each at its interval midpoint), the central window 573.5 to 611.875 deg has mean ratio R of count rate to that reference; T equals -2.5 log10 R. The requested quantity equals -0.17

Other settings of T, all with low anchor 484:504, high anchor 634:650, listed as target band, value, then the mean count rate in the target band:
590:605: -0.153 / 4.38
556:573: 0.116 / 3.3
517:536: 0.440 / 2.34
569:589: -0.084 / 4.03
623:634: -0.145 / 4.5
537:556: 0.002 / 3.59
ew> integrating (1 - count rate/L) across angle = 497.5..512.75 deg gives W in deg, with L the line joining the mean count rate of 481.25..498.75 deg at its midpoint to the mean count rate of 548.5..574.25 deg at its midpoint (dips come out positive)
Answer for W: 3.2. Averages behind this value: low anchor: 3.48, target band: 2.75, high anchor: 3.39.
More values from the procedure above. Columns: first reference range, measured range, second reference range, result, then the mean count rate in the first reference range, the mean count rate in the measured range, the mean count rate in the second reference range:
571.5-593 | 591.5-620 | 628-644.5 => -1.3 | 4.12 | 4.37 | 4.24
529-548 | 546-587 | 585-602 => 2.3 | 3.41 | 3.65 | 4.3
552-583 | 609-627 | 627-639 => -0.2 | 3.58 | 4.27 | 4.41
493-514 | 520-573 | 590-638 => 4.6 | 2.85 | 3.15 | 4.37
